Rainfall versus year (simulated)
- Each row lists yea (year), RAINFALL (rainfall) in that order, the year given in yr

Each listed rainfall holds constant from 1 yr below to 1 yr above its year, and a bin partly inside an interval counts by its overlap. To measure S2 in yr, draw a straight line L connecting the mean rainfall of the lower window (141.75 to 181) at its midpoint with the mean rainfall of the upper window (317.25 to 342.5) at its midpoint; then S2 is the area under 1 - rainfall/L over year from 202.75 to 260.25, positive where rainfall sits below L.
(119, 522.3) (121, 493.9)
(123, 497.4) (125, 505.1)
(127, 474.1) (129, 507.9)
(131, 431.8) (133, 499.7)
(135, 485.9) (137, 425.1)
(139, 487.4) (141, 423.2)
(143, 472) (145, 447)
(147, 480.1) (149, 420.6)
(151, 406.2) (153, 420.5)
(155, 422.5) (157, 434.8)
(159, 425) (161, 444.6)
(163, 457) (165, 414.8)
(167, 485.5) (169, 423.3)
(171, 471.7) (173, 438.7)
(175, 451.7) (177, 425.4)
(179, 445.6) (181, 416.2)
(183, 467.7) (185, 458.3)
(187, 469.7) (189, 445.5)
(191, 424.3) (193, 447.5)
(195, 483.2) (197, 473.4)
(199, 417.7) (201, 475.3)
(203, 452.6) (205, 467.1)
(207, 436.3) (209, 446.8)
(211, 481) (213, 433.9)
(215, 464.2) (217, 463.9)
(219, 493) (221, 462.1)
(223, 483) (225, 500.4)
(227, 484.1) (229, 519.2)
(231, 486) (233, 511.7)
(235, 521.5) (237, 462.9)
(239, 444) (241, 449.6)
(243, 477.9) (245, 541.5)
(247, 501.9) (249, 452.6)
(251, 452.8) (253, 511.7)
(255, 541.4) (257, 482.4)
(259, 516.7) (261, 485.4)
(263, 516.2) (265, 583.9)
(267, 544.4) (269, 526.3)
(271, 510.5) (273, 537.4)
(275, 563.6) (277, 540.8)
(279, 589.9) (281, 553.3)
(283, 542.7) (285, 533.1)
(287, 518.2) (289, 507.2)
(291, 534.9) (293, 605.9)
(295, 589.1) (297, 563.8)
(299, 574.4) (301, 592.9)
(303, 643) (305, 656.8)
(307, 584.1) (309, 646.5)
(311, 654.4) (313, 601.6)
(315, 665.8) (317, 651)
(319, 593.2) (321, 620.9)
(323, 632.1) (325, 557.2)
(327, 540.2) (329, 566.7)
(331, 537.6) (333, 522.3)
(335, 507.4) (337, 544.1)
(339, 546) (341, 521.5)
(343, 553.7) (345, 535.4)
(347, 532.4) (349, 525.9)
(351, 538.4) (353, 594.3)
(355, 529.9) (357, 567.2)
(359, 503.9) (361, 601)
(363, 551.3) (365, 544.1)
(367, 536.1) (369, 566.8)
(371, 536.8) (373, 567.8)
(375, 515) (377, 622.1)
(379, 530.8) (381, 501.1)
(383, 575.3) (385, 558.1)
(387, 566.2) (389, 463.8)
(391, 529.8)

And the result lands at 1.1 yr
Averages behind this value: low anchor 441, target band 481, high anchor 560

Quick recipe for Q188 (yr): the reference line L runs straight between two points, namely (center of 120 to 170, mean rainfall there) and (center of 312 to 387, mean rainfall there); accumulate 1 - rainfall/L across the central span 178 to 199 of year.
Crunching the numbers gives 1.1 yr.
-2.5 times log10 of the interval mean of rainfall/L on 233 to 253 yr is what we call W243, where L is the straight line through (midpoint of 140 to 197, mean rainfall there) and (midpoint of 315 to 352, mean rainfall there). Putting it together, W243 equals 0.033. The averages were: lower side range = 444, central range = 482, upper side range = 560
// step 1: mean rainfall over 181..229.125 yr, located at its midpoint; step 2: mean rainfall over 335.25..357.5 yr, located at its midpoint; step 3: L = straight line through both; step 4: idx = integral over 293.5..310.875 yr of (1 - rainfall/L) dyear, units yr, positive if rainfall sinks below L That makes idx -3.1 yr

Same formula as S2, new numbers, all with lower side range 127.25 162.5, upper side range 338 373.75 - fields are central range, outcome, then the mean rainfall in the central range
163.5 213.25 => 2.0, 450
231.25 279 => -0.8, 509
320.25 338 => -0.8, 558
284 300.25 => -1.1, 554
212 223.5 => 0.4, 466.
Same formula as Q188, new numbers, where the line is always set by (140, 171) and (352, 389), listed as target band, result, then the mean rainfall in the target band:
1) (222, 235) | -0.6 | 499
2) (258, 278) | -1.4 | 533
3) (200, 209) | 0.2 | 457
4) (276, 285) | -0.9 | 554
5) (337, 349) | 0.0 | 537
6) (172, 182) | 0.3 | 436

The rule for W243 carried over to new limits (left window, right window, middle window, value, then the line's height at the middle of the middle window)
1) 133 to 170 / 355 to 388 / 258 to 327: -0.120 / 513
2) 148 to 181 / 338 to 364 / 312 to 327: -0.162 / 528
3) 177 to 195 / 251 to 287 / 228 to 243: 0.029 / 498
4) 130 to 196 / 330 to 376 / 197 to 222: 0.028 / 470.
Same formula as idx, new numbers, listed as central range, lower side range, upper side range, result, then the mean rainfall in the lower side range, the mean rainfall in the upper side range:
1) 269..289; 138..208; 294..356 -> -0.09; 447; 578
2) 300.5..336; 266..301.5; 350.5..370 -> -2.99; 551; 554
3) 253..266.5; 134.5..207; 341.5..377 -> -0.71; 447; 549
